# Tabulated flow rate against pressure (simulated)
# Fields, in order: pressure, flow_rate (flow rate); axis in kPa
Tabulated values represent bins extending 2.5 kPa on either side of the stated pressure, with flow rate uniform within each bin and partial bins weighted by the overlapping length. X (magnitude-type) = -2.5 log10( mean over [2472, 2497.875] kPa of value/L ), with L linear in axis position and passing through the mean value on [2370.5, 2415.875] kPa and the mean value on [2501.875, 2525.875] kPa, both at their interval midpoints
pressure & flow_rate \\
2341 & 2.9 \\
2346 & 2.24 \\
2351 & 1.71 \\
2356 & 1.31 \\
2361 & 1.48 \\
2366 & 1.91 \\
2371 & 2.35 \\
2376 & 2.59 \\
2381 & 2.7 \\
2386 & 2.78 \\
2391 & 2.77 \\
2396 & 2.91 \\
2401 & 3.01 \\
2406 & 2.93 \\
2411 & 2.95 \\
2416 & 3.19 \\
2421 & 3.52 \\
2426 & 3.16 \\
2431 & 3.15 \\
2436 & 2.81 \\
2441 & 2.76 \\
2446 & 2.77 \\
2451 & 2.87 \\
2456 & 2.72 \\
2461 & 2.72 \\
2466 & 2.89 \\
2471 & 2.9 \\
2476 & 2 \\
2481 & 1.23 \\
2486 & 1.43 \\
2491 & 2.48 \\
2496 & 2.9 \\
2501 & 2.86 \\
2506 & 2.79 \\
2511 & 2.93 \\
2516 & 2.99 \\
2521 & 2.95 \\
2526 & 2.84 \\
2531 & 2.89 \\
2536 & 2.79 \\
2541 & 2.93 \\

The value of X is 0.38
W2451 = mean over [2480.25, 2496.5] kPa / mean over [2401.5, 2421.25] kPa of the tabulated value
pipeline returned 0.64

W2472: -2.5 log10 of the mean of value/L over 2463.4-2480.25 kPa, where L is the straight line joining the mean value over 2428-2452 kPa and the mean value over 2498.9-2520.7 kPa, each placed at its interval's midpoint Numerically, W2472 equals 0.18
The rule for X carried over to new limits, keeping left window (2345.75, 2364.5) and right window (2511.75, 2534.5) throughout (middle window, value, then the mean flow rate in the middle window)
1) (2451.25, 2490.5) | 0.081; 2.32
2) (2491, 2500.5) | -0.030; 2.78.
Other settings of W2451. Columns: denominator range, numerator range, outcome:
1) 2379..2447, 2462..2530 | 0.87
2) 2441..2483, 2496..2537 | 1.13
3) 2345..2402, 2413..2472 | 1.29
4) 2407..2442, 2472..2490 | 0.57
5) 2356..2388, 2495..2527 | 1.31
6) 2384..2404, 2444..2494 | 0.84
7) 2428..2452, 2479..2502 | 0.75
